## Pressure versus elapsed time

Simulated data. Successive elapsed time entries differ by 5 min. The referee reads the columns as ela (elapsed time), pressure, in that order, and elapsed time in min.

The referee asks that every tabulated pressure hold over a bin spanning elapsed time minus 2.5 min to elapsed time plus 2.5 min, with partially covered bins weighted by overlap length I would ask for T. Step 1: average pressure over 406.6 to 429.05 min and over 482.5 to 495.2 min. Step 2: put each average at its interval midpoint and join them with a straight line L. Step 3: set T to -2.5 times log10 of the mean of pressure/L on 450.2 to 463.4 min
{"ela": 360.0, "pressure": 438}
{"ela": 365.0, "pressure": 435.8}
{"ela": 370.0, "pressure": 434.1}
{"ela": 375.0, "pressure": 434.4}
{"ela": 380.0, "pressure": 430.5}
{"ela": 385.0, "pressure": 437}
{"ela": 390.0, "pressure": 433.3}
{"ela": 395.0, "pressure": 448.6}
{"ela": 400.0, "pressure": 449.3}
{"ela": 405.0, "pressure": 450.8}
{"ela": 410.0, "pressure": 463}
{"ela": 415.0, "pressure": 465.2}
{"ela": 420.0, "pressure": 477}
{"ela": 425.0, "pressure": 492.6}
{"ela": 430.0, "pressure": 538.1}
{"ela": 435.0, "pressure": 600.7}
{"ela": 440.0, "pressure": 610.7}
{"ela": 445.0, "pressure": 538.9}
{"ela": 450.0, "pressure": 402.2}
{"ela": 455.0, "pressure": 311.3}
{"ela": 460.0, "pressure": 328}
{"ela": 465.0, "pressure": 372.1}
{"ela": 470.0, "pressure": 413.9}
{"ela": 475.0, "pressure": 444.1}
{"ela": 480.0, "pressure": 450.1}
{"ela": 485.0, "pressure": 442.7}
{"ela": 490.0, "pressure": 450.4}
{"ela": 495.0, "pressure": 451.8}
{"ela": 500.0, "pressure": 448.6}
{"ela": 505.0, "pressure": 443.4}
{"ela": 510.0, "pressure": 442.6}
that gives 0.339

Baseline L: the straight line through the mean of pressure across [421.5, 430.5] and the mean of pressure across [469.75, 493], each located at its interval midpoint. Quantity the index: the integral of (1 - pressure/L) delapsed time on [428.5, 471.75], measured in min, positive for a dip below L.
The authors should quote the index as 2.2 min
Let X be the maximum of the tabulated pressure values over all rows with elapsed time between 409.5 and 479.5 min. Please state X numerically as 610.7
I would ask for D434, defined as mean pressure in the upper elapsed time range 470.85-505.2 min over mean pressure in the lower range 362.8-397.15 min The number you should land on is 1.02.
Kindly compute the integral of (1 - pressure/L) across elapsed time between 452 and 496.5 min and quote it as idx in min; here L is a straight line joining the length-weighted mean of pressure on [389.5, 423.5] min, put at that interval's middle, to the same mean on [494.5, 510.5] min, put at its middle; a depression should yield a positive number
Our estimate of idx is 4.3 min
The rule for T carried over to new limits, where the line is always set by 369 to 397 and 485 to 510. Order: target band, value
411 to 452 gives -0.169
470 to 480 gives 0.018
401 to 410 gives -0.038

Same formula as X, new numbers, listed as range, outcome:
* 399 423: 477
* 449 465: 402.2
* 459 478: 444.1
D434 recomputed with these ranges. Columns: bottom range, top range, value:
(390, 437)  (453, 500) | 0.85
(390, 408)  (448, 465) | 0.78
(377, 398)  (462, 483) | 0.96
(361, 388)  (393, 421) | 1.05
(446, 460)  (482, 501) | 1.21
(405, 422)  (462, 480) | 0.89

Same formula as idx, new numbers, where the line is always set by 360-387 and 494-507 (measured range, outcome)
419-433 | -2.19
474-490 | -0.03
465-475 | 0.75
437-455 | -2.00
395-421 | -1.23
